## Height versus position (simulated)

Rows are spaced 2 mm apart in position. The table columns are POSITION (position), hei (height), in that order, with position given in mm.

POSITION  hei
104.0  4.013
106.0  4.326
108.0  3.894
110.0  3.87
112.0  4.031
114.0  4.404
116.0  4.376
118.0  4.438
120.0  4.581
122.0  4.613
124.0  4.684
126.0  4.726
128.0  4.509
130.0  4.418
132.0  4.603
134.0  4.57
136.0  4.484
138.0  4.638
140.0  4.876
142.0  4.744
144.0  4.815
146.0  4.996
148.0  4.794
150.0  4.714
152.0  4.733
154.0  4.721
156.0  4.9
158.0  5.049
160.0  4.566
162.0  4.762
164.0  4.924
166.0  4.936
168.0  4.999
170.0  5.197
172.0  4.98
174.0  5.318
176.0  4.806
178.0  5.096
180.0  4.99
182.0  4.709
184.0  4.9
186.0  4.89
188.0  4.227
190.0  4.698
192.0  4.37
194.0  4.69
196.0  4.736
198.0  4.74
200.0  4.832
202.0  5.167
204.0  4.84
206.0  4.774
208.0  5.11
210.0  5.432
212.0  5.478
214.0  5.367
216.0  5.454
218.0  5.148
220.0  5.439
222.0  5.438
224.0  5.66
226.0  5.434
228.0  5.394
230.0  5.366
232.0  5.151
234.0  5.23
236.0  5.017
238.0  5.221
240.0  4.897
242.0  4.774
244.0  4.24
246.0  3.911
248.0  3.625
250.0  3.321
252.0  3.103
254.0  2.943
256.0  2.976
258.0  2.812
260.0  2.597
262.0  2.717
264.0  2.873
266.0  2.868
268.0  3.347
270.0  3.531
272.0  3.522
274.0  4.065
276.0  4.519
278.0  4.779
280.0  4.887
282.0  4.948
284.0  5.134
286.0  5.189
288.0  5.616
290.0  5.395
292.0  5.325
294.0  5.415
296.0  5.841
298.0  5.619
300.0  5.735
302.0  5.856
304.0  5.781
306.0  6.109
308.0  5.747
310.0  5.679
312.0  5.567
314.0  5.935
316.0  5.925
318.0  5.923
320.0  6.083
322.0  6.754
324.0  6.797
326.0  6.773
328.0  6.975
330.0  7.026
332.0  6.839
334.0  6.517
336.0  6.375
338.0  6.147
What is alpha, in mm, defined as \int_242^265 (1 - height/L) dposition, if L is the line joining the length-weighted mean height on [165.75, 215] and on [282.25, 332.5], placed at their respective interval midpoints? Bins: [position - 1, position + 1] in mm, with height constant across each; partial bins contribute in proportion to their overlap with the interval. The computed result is 9.3 mm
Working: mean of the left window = 4.93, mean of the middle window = 3.26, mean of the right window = 5.94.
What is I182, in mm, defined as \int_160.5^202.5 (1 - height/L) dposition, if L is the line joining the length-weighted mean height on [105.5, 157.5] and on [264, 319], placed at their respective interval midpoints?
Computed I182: -1.11 mm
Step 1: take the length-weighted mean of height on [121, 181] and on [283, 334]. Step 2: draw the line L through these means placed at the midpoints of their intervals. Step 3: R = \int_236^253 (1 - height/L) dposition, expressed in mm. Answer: 4.03 mm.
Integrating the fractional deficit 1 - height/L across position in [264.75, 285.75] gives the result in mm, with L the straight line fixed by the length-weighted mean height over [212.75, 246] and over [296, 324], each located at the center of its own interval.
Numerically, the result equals 5.4 mm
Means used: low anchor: 5.17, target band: 4.18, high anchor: 5.93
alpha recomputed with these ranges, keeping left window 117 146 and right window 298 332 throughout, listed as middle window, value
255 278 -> 9.8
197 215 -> 0.6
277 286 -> 1.4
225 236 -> 0.4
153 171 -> 0.0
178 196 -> 1.4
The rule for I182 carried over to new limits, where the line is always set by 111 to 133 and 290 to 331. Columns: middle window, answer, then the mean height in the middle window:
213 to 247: 1.5 mm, 5.13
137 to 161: -0.4 mm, 4.8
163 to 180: -0.5 mm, 5.03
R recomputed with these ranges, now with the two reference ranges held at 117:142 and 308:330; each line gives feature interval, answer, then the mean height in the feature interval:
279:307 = 2.5 mm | 5.49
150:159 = 0.0 mm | 4.84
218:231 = 0.0 mm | 5.43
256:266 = 5.2 mm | 2.78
